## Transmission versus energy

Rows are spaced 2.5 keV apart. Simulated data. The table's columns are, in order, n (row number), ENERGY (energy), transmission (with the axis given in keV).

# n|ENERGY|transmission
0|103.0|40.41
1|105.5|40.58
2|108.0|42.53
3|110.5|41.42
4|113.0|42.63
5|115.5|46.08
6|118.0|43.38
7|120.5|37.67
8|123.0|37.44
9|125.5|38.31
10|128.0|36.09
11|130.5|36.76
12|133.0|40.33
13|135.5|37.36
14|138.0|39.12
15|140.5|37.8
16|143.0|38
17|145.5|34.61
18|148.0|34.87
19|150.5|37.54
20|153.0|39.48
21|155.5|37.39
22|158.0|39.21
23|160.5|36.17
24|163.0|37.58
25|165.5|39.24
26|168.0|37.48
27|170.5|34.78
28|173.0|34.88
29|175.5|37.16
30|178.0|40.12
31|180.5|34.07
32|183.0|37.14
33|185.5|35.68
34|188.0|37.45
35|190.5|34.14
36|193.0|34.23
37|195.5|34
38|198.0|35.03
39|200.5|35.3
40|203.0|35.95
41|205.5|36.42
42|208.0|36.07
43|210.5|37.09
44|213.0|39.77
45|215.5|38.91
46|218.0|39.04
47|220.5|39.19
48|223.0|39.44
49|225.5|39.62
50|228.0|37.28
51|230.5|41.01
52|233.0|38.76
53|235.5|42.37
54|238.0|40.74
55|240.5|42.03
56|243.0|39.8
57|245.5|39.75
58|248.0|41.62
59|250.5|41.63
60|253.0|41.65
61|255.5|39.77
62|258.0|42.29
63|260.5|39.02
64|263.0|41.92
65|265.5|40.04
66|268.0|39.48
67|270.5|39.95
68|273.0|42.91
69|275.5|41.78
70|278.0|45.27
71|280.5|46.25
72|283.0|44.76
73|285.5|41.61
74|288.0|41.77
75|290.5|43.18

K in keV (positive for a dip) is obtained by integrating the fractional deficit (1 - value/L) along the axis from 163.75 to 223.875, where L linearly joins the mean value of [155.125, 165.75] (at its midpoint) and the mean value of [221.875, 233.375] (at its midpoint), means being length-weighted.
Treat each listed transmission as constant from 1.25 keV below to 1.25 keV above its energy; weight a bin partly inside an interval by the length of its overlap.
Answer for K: 2.78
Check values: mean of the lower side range 37.8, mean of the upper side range 39.3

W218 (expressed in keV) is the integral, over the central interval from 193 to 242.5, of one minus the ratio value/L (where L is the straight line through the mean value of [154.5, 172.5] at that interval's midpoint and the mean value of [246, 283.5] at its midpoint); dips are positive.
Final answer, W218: 1.9 keV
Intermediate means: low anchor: 37.3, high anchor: 41.8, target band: 38.2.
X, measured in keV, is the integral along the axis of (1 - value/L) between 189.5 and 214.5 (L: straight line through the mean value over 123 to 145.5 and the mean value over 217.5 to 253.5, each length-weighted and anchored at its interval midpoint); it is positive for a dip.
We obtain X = 2.3 keV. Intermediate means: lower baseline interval 37.8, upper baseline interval 40.3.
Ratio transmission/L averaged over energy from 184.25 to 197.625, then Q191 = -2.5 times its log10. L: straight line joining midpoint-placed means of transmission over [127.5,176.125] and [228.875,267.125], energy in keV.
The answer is 0.11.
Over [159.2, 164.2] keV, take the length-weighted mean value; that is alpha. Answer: 36.9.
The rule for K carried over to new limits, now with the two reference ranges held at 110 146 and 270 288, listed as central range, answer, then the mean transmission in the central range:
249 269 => 0.9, 40.8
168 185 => 1.7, 36.4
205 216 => 1.0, 37.7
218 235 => 1.0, 39.3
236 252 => 0.5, 41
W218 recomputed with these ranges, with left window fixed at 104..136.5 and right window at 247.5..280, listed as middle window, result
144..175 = 2.7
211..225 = 0.6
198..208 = 1.2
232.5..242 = 0.0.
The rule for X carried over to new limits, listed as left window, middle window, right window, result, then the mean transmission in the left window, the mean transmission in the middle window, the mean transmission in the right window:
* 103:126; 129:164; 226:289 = 3.1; 41.2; 37.6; 41.3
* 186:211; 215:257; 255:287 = -1.4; 35.5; 40.2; 42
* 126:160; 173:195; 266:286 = 1.7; 37.6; 36.1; 42.7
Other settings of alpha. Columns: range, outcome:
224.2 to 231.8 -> 39.3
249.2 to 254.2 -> 41.6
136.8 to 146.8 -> 37.4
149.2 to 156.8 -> 38.1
